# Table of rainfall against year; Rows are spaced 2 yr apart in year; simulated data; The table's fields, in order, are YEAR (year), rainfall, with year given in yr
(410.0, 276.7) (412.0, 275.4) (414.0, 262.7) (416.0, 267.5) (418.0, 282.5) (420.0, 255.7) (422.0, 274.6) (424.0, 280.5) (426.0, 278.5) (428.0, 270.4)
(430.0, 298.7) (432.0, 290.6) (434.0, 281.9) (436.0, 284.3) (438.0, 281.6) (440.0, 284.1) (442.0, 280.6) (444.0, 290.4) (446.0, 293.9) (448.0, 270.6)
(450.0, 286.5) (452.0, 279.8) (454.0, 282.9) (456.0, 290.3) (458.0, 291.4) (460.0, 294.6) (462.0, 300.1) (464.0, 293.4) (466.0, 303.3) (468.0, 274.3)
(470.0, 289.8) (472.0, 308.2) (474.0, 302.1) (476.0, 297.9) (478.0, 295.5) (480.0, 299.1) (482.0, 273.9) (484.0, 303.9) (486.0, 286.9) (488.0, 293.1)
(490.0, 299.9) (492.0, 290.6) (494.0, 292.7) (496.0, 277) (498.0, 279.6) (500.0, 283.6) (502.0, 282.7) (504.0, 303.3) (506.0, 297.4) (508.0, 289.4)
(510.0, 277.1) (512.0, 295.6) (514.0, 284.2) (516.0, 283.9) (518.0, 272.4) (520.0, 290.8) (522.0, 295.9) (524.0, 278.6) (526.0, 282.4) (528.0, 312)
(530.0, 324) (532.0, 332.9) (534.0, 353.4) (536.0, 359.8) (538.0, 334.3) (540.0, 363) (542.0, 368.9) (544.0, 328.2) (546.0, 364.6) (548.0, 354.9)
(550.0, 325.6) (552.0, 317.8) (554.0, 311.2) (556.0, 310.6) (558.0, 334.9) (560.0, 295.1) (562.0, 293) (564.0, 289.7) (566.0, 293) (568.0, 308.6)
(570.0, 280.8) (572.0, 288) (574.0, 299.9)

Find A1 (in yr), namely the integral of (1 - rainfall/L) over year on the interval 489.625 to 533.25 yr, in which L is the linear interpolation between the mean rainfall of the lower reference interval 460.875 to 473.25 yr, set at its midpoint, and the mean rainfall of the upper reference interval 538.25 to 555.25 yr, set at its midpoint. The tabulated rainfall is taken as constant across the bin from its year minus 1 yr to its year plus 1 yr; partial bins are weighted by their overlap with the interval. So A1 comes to 3.8 yr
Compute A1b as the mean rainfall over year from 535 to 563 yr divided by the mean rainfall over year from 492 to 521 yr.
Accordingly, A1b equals 1.16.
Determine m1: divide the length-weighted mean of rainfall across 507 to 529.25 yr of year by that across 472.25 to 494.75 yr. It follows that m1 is 0.98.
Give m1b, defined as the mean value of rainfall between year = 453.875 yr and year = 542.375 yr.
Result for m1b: 299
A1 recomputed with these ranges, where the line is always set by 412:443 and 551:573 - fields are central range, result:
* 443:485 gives -1.01 yr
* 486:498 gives 0.01 yr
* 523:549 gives -3.29 yr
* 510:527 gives 0.54 yr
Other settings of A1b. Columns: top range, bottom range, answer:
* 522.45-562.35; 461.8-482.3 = 1.11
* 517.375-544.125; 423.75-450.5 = 1.13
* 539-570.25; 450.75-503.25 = 1.11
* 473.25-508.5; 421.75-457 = 1.03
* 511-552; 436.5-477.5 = 1.10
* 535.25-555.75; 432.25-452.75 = 1.20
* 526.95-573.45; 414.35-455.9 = 1.15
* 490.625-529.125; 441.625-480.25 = 0.99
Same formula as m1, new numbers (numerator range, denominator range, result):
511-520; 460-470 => 0.97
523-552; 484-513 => 1.15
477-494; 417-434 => 1.05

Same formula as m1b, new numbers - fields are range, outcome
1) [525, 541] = 333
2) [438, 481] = 291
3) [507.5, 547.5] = 315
